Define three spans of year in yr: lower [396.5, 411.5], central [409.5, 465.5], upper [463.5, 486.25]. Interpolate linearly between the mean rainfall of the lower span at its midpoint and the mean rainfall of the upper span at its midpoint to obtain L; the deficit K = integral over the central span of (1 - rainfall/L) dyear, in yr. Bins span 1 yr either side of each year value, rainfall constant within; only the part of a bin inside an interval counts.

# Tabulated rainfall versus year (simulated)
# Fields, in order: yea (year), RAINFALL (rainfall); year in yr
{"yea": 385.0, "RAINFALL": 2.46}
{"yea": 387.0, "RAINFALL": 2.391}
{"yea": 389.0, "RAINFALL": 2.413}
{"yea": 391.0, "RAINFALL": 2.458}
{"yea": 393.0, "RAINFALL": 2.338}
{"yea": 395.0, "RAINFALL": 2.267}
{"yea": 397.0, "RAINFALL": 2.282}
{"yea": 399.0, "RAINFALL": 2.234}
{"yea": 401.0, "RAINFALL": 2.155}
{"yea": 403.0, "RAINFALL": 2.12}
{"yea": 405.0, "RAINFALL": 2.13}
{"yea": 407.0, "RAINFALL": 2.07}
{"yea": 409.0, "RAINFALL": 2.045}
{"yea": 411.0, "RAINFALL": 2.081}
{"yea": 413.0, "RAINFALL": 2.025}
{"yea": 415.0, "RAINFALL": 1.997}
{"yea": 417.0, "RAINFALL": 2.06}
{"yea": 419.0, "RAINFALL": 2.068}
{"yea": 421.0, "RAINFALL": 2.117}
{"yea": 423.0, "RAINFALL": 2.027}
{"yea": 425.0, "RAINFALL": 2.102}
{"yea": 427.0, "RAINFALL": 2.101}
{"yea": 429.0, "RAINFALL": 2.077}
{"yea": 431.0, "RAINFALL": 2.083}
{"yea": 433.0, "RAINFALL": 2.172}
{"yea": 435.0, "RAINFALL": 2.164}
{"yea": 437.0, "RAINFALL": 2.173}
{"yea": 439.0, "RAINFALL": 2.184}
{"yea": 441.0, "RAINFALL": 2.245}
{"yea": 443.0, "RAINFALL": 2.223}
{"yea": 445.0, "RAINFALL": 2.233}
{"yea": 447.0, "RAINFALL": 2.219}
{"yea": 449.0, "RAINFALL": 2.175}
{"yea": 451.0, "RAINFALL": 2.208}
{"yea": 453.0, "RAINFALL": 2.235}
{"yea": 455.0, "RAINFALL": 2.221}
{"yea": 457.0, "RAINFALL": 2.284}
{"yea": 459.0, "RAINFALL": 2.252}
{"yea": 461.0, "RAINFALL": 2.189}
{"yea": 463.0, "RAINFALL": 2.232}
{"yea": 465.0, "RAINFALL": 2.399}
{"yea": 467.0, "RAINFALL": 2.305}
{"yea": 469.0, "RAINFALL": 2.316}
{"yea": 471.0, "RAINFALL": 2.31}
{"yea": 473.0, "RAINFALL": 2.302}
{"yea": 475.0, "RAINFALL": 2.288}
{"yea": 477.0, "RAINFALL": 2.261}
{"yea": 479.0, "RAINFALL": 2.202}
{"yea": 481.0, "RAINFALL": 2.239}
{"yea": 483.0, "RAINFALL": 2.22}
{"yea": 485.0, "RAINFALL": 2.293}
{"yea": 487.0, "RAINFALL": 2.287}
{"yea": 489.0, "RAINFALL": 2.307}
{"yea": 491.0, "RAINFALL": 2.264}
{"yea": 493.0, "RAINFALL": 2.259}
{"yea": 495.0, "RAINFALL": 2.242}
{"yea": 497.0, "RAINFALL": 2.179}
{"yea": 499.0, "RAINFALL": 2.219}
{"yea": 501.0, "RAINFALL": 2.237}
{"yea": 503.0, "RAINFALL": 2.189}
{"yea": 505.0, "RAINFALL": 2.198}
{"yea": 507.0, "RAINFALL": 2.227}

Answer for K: 1.21 yr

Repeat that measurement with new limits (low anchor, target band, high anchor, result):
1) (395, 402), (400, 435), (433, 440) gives 1.8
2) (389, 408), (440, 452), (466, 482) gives 0.2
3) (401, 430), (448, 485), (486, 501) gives -1.2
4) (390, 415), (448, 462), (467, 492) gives 0.1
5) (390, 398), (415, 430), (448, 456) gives 1.3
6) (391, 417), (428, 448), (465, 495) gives 0.3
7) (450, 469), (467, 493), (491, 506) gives -0.4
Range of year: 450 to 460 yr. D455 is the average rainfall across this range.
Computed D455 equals 2.24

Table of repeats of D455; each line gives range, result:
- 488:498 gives 2.25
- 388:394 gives 2.4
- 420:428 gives 2.09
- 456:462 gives 2.24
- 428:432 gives 2.08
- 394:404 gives 2.21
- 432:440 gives 2.17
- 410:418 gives 2.04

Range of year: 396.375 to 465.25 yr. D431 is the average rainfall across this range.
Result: 2.16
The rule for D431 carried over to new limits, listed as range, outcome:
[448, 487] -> 2.26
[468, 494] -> 2.27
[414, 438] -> 2.1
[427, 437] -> 2.13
